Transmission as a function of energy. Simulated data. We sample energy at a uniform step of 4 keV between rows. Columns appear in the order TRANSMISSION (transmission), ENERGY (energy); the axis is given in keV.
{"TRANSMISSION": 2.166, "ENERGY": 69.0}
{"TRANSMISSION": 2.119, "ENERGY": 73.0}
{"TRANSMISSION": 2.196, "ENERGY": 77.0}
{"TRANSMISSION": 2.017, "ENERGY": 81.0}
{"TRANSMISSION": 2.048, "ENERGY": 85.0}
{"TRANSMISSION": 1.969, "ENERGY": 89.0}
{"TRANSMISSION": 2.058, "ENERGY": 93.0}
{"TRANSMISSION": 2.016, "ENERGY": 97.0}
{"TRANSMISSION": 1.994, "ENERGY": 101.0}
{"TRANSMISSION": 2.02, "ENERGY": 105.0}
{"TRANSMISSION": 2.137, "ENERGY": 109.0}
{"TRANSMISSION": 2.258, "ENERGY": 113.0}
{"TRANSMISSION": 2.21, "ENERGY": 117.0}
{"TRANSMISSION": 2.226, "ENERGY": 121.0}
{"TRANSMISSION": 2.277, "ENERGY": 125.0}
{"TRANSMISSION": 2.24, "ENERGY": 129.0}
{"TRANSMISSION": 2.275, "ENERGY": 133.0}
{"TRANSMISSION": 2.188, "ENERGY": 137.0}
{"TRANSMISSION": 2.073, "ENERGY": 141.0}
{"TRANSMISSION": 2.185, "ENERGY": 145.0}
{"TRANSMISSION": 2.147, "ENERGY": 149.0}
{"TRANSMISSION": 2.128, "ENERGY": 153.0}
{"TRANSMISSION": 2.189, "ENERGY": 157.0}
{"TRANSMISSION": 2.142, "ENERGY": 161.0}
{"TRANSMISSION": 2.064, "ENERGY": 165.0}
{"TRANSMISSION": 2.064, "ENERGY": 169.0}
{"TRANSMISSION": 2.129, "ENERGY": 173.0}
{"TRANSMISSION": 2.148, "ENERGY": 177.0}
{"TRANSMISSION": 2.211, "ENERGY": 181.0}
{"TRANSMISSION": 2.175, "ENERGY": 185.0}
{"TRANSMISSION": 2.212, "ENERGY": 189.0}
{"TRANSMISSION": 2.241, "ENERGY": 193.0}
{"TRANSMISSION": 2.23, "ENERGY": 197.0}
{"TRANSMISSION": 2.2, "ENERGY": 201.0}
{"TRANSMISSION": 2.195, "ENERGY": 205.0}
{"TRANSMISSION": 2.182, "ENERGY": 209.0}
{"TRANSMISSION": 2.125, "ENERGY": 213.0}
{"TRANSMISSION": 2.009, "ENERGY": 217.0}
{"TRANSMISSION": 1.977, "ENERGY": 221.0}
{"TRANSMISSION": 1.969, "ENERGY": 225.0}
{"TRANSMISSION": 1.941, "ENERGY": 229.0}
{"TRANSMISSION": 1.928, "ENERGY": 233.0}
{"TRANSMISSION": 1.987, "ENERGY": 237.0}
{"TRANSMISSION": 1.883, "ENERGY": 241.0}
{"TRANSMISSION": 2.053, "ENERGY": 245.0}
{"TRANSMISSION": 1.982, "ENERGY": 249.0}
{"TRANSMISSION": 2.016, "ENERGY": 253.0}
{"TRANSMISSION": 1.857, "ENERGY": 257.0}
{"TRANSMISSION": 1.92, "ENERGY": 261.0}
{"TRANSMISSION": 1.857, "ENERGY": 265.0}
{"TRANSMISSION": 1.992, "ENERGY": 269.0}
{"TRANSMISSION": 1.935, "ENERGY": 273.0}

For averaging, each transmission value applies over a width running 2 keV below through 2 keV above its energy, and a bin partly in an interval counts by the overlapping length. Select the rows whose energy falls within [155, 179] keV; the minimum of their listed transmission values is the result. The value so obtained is 2.064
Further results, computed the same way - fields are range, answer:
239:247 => 1.883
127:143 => 2.073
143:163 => 2.128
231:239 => 1.928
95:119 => 1.994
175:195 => 2.148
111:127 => 2.21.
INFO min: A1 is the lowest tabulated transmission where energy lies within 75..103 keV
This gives 1.969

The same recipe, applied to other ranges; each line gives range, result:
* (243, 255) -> 1.982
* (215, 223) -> 1.977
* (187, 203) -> 2.2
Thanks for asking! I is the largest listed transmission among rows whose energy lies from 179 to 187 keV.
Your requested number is 2.211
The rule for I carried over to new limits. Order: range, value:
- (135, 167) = 2.189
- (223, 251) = 2.053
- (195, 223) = 2.23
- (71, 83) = 2.196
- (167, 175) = 2.129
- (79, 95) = 2.058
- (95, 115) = 2.258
